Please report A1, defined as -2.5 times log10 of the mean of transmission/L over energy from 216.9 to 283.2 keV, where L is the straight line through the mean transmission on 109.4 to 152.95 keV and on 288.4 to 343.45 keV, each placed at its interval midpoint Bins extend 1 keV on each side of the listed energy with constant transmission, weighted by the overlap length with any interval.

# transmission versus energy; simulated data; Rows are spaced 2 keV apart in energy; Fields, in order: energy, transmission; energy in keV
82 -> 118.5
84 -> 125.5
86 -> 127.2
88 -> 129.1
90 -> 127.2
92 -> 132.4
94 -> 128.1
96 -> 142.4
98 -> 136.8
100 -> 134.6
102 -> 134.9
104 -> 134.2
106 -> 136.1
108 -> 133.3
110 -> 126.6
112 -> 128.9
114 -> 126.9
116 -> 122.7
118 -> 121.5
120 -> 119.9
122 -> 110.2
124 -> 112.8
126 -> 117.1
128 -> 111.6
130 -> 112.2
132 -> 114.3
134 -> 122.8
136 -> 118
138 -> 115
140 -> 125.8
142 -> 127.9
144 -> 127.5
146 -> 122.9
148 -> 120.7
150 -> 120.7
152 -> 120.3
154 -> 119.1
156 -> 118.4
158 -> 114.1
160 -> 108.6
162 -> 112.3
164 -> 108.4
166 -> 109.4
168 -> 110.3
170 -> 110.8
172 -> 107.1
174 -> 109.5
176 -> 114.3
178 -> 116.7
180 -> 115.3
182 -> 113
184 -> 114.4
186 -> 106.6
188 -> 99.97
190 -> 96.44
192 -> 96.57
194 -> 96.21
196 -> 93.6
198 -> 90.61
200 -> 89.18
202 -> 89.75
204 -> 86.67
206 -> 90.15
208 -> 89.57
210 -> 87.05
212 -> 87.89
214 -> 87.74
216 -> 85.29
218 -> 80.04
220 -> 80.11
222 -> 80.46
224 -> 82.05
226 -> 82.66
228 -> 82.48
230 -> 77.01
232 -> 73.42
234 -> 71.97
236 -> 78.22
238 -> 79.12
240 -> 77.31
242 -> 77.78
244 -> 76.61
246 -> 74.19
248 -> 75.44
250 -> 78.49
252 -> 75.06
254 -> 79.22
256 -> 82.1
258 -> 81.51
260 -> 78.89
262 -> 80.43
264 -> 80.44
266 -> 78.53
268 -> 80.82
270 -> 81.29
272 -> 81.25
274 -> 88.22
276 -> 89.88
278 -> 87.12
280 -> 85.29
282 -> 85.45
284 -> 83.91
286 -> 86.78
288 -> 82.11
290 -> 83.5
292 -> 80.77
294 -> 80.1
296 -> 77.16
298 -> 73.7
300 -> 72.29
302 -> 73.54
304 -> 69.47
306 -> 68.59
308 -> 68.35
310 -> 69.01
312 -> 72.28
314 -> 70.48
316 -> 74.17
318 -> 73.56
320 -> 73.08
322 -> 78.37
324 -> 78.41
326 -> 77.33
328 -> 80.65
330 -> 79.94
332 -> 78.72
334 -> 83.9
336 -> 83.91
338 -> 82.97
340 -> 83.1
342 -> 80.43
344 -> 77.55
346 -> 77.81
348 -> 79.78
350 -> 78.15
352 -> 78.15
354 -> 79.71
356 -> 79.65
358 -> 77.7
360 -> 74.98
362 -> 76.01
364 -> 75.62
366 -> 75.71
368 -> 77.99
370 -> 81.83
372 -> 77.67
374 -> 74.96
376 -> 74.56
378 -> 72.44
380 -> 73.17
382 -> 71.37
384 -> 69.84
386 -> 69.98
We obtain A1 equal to 0.15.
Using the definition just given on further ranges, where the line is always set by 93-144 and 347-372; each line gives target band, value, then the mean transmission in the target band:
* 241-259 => 0.26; 77.8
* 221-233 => 0.29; 79.7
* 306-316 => 0.24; 70.3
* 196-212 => 0.21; 89.2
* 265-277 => 0.14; 83.3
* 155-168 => 0.04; 112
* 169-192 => 0.04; 109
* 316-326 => 0.13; 75.8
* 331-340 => 0.00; 82.5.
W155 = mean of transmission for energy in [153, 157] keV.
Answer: 119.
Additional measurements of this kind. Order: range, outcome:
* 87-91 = 128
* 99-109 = 135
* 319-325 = 76.6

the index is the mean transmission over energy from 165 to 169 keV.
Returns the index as 110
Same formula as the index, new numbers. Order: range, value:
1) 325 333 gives 79.2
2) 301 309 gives 70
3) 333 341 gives 83.5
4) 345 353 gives 78.5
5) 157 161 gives 111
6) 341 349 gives 78.9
